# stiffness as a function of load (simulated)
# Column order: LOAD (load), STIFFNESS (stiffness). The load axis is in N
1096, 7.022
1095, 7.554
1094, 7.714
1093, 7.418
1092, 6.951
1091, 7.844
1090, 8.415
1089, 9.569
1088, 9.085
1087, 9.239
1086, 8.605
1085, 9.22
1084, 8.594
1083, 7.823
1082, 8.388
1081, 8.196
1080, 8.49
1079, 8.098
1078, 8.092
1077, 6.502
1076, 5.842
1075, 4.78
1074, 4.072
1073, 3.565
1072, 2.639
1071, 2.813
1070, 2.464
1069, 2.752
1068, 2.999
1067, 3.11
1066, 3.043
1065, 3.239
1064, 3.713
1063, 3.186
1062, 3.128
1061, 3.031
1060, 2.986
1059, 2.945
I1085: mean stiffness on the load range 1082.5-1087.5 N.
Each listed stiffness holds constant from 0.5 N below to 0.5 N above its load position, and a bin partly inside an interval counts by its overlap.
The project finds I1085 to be 8.7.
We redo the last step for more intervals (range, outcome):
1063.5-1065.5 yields 3.48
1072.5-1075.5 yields 4.14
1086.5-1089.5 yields 9.3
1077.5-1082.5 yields 8.25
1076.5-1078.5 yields 7.3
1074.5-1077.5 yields 5.71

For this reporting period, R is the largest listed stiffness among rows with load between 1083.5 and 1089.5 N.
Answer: 9.569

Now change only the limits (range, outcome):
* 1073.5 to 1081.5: 8.49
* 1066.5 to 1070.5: 3.11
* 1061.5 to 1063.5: 3.186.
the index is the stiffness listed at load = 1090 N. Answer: 8.415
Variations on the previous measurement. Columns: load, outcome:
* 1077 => 6.502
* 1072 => 2.639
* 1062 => 3.128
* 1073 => 3.565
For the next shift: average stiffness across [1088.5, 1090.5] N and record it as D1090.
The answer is 8.99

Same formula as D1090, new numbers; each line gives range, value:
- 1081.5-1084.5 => 8.27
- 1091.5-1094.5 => 7.36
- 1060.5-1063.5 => 3.12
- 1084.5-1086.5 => 8.91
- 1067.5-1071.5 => 2.76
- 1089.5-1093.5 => 7.66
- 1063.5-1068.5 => 3.22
